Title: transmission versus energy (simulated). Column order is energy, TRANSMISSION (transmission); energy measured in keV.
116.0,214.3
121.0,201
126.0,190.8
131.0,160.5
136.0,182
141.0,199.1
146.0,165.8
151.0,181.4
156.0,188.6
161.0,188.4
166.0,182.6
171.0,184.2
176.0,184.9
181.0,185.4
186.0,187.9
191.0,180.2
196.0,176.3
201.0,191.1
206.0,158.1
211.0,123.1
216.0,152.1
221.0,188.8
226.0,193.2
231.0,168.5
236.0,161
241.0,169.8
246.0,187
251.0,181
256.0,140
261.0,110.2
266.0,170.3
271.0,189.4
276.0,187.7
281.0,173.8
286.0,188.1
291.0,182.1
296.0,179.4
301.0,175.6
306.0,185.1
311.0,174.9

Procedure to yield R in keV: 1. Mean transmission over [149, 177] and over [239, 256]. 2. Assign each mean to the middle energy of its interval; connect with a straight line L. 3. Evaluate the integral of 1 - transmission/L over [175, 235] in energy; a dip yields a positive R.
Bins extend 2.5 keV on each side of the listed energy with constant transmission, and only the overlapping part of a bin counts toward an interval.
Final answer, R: 2.0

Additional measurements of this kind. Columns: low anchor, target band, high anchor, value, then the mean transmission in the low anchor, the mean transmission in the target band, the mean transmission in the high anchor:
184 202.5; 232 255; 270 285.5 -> 1.4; 183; 172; 184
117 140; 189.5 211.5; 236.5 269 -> 0.3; 187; 169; 160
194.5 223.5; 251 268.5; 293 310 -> 2.7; 165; 146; 180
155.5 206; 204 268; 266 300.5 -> 7.3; 183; 162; 182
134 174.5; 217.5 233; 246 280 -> -0.9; 184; 182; 165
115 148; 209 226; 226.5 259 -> 1.1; 187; 161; 169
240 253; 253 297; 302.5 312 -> 2.8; 180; 169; 180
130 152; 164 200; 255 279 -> -2.2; 179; 183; 161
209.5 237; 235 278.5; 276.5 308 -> 1.7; 166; 166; 181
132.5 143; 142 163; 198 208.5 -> 0.3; 187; 182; 175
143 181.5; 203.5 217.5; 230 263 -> 2.1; 183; 144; 160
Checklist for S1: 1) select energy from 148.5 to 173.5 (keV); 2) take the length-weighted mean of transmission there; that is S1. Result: 185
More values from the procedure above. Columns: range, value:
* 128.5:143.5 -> 181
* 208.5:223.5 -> 155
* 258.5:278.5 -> 164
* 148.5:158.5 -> 185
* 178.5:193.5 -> 184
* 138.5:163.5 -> 185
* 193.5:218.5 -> 160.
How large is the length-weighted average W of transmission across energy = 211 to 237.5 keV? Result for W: 168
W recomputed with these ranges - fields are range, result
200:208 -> 173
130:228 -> 178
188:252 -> 171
